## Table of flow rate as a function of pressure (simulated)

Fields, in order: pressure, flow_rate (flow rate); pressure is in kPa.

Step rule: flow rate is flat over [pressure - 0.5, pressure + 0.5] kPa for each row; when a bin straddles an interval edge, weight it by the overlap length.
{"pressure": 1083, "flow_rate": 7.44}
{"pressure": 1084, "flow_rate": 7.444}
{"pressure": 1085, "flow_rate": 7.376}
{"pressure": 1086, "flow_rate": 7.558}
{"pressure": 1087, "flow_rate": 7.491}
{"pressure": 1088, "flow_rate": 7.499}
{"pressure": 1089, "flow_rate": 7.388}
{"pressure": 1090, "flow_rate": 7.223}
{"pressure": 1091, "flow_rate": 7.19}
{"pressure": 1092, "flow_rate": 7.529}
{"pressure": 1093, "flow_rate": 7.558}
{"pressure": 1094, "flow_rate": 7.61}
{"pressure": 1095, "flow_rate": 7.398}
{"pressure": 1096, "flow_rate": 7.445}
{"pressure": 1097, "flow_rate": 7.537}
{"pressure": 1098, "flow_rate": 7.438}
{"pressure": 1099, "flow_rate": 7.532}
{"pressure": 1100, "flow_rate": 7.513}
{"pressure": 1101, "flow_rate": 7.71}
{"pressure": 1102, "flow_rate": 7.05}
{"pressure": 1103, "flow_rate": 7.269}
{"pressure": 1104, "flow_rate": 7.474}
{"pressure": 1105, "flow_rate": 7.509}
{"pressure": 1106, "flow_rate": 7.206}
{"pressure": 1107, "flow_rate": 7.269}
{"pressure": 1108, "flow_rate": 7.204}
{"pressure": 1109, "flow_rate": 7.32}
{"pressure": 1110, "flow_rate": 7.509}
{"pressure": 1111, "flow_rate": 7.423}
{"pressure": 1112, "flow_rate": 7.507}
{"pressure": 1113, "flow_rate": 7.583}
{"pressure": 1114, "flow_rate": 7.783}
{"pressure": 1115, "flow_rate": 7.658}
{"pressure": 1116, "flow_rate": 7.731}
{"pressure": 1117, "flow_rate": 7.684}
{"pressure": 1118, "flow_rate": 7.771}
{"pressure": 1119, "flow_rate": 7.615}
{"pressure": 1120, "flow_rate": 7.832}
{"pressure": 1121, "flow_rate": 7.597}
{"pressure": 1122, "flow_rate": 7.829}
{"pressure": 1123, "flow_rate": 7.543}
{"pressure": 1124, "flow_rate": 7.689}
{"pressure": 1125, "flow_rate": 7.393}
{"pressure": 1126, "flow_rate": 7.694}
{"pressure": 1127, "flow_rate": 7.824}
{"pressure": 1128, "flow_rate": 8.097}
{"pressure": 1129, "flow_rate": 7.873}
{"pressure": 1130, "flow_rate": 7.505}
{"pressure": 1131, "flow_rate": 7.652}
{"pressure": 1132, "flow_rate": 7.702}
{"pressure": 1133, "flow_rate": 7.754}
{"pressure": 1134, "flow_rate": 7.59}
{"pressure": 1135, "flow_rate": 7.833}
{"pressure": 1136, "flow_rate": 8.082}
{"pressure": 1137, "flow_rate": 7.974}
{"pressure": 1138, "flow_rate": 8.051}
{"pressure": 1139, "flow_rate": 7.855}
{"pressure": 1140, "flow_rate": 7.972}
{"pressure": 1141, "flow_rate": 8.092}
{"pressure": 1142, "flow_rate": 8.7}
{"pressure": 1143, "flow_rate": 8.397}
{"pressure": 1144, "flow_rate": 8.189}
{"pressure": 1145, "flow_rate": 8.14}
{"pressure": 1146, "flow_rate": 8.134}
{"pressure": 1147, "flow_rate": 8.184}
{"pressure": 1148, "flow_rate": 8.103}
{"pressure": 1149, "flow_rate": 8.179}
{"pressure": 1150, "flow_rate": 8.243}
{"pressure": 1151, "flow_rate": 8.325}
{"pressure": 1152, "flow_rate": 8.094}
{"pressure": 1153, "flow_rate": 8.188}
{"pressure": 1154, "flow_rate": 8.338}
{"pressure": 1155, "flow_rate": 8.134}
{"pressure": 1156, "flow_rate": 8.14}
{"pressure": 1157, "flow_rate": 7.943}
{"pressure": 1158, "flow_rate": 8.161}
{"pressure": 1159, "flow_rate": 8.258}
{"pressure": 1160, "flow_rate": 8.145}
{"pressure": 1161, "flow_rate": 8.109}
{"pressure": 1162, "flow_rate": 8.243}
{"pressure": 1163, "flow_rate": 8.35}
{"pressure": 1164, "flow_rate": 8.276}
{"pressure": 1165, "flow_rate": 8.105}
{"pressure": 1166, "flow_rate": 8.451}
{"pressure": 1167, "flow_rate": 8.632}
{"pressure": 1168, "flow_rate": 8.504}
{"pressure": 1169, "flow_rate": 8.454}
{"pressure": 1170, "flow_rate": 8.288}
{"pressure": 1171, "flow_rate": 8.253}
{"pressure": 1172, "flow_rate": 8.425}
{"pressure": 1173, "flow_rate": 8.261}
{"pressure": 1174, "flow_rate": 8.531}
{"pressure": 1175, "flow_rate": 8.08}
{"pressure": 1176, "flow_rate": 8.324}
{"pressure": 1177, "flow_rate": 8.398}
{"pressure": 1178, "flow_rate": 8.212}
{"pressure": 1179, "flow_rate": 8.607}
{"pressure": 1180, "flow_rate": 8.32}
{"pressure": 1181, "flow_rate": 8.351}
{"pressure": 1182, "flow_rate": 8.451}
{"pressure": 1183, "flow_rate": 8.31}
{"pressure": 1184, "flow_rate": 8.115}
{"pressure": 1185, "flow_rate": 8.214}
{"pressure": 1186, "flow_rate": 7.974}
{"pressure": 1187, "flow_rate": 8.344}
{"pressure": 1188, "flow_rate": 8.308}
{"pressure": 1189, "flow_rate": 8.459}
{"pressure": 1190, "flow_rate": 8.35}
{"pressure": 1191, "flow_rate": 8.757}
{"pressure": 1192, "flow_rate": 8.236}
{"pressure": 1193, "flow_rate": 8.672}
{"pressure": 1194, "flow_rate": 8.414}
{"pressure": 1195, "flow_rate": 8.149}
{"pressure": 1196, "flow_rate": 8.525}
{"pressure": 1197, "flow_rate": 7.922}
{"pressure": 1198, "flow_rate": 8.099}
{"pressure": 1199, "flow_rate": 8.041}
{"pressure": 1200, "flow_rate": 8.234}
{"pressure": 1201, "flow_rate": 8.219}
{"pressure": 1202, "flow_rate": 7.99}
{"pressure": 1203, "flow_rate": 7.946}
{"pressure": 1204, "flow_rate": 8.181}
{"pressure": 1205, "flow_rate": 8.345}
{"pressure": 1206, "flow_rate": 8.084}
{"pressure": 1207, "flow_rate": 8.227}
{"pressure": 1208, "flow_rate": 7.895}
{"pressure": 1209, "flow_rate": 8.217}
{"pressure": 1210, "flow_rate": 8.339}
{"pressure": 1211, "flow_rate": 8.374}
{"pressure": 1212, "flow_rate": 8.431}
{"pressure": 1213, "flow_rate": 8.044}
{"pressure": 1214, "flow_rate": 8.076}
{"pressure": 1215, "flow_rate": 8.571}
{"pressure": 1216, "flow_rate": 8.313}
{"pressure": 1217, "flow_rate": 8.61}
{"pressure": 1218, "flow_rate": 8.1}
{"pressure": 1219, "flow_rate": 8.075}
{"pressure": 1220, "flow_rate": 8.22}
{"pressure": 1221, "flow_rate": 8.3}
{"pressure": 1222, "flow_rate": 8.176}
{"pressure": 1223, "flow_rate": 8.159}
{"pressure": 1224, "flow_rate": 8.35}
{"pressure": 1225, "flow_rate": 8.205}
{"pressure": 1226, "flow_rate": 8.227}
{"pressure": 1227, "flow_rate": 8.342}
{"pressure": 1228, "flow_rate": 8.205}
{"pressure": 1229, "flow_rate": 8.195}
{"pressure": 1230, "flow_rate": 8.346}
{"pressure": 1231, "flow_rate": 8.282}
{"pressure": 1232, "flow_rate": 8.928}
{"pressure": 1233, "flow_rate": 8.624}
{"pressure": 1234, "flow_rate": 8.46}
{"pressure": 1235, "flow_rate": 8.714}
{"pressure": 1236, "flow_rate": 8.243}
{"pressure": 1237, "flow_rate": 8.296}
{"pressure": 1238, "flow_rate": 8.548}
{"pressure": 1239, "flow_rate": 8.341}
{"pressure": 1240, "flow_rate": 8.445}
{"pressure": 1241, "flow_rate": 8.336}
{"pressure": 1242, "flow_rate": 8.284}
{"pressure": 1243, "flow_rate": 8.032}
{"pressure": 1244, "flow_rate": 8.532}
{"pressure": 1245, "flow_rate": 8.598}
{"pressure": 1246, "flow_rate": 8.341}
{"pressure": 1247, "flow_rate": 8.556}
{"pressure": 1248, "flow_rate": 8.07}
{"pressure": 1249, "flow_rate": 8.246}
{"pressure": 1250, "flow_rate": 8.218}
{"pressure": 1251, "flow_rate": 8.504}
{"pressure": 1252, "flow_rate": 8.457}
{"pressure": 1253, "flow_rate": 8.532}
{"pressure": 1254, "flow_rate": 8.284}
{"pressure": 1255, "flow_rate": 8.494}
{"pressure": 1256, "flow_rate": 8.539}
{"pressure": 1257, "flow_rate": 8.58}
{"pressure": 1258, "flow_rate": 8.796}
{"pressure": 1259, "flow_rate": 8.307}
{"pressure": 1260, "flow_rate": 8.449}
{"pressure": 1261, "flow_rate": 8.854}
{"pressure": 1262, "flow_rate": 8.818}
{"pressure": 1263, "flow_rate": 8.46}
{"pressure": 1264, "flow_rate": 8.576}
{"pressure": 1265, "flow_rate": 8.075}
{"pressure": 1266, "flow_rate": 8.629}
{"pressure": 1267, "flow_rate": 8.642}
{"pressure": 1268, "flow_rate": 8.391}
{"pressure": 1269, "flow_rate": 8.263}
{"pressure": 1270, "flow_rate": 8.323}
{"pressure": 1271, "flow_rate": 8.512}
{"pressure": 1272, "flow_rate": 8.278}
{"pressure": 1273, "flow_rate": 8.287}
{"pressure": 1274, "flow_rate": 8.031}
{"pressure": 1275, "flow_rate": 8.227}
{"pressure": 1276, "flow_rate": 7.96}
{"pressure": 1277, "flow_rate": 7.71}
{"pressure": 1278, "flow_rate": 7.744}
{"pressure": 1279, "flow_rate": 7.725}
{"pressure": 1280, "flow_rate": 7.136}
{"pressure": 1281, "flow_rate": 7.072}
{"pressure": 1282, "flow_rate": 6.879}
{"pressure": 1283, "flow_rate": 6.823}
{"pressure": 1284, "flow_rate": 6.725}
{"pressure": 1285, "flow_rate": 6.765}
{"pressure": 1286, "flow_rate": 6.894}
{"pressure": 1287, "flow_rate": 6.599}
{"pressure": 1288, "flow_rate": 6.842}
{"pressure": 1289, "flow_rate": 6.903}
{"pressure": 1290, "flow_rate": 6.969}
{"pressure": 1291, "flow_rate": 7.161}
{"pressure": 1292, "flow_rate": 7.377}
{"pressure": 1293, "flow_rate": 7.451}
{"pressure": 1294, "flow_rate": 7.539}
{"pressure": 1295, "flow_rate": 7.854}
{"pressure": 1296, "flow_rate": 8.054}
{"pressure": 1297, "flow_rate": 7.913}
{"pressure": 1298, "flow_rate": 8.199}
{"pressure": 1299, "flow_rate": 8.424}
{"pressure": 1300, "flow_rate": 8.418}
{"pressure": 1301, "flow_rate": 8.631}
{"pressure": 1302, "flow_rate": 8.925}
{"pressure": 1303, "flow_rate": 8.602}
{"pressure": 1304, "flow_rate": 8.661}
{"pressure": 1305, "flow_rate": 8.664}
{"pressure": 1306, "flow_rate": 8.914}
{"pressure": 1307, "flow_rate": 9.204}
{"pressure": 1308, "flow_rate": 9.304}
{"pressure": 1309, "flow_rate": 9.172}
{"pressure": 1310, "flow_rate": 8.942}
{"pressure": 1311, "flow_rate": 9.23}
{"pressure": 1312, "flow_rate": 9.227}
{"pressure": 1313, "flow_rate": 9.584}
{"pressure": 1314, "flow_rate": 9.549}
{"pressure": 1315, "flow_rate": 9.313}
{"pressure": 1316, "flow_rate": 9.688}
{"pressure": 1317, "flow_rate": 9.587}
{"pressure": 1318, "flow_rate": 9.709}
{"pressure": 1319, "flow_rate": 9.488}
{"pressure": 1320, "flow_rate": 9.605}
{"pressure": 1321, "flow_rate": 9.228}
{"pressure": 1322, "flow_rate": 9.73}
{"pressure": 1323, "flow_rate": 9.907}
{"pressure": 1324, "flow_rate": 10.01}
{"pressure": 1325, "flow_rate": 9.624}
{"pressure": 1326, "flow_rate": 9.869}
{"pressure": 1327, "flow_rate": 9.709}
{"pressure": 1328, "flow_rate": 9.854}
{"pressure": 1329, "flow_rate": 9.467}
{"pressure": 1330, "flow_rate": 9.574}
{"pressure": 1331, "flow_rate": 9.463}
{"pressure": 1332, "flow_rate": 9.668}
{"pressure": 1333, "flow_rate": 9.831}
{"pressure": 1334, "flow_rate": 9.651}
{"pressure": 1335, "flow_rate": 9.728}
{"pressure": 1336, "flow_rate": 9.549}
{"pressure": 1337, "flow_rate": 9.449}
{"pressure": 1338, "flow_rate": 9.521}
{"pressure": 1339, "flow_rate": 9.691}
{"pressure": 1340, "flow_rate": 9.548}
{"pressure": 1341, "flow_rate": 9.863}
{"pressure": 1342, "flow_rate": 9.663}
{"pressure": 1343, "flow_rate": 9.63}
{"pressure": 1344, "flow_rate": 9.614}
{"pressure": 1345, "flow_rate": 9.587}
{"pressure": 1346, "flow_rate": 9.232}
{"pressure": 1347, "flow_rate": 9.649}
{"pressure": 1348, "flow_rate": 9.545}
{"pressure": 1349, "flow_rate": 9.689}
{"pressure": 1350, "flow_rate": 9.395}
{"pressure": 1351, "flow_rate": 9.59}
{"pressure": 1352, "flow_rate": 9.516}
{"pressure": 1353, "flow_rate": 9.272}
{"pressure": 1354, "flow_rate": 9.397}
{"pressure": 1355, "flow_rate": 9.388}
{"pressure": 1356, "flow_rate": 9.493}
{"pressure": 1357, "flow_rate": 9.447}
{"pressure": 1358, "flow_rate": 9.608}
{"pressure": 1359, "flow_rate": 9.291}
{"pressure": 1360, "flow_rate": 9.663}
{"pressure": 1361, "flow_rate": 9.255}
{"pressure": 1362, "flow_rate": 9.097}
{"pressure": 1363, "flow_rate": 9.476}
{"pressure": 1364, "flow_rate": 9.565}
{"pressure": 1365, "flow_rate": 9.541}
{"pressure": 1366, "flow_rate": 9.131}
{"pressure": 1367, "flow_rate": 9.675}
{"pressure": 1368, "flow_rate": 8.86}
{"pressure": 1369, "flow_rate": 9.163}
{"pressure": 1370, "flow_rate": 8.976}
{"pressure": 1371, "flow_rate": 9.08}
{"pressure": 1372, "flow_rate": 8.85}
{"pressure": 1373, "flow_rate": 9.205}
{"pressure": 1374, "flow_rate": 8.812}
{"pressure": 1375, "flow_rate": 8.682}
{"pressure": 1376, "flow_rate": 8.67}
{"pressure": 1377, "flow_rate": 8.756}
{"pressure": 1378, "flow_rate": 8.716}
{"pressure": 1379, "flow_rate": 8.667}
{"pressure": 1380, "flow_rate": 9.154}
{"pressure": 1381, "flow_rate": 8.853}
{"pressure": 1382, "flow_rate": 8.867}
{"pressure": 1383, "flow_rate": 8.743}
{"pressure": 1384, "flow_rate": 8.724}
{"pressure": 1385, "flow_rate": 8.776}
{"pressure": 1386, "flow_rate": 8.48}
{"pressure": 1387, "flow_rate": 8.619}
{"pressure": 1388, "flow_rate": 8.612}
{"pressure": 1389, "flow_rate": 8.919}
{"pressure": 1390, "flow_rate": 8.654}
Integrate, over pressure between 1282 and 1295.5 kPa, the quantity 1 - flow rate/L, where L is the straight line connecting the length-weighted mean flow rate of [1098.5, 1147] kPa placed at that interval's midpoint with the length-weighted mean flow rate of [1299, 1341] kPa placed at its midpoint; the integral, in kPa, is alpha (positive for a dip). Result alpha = 3.1 kPa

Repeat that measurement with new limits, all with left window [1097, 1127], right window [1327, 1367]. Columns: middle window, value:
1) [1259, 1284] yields 2.3 kPa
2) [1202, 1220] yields 0.3 kPa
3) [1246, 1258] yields 0.4 kPa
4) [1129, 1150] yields -0.6 kPa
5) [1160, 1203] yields -0.9 kPa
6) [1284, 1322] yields 3.0 kPa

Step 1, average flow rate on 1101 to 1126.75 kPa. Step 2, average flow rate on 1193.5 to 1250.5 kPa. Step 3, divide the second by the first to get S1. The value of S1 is 1.10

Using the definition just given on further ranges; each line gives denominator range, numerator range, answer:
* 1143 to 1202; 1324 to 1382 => 1.13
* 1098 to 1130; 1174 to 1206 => 1.09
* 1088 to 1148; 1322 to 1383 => 1.22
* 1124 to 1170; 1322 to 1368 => 1.18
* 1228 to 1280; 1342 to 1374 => 1.12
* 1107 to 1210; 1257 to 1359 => 1.09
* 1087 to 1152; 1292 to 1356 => 1.20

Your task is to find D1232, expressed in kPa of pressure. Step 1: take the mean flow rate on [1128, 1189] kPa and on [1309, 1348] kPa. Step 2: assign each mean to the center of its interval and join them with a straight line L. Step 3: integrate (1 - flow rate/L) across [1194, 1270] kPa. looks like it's 3.85 kPa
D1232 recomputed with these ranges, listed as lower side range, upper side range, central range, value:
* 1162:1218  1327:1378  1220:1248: 0.7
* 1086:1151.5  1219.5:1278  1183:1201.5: -0.5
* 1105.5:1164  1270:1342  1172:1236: -0.8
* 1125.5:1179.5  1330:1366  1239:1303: 6.7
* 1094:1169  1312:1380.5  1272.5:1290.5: 3.3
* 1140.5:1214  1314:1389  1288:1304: 2.0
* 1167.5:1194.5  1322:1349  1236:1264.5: 1.6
